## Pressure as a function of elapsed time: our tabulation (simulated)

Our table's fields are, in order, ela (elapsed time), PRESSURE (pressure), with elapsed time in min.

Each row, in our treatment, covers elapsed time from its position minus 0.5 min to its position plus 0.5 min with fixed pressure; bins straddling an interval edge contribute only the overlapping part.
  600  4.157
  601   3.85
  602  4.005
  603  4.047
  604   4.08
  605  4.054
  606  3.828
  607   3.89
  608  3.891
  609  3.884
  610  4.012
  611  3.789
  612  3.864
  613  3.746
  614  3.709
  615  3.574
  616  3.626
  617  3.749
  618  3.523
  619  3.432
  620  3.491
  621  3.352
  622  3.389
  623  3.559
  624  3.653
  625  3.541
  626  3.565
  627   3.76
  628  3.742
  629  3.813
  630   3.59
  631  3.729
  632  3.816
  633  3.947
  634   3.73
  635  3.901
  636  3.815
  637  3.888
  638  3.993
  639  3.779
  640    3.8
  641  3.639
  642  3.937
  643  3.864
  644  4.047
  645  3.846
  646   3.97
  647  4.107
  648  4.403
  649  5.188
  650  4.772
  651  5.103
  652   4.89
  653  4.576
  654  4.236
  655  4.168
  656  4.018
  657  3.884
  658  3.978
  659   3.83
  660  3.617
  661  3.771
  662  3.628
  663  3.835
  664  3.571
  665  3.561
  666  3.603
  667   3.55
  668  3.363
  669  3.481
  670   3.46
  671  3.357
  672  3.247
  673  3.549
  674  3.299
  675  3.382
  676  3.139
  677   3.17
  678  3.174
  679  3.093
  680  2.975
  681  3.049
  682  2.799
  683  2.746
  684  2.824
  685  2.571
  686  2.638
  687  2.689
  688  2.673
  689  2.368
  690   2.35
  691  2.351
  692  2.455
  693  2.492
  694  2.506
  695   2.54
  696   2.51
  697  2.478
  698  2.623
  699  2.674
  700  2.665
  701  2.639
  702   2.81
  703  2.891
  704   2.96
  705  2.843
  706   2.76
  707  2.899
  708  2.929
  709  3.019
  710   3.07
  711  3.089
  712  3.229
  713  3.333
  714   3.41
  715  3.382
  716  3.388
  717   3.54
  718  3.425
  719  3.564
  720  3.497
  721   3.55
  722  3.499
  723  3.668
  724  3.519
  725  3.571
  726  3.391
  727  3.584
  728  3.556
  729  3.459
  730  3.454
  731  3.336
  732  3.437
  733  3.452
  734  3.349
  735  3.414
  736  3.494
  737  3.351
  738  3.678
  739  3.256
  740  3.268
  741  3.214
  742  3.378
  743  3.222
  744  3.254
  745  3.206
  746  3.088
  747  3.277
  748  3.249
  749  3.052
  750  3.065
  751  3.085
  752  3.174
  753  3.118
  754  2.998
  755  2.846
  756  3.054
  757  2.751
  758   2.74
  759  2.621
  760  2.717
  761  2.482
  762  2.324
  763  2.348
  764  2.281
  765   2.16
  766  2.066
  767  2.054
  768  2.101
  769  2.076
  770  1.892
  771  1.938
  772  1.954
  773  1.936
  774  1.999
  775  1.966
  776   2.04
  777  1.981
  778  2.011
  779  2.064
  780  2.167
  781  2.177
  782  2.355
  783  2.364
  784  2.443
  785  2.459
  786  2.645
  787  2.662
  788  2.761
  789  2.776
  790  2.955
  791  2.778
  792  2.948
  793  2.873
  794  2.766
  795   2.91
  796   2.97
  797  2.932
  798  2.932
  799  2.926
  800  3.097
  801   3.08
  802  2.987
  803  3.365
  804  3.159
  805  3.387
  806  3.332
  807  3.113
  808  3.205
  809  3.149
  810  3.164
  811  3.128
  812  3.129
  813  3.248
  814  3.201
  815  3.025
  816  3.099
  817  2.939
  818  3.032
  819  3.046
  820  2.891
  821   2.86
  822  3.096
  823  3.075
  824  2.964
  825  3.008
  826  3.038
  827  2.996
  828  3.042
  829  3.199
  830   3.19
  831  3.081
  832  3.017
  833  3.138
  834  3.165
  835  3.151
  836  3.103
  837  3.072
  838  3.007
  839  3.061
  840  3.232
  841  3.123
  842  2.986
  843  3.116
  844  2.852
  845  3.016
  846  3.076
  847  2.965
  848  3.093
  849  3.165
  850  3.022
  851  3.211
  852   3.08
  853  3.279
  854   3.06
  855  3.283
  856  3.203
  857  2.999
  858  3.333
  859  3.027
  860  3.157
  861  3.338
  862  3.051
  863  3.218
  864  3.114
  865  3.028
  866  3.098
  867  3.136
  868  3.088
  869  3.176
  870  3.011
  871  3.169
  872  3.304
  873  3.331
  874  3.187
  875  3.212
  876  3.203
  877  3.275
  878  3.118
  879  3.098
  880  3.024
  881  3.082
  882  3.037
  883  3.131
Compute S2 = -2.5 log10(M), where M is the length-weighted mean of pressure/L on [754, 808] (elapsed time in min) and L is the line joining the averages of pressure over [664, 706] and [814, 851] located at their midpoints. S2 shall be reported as 0.17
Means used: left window 2.92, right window 3.06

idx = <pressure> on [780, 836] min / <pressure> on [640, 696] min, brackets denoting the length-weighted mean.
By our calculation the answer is 0.85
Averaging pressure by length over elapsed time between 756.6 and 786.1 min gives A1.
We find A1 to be 2.23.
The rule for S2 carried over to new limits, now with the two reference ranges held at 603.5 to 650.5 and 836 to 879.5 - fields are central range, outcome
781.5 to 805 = 0.17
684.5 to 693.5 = 0.41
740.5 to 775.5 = 0.28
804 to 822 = 0.05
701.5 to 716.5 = 0.17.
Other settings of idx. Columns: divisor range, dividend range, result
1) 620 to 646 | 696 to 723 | 0.82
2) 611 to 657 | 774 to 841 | 0.74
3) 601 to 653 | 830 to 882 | 0.80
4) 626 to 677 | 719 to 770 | 0.80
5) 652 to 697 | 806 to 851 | 0.95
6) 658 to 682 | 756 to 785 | 0.65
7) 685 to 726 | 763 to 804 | 0.84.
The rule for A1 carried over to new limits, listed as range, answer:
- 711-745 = 3.42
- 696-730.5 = 3.18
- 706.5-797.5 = 2.9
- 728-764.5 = 3.1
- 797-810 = 3.14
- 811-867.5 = 3.09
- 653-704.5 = 3.14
